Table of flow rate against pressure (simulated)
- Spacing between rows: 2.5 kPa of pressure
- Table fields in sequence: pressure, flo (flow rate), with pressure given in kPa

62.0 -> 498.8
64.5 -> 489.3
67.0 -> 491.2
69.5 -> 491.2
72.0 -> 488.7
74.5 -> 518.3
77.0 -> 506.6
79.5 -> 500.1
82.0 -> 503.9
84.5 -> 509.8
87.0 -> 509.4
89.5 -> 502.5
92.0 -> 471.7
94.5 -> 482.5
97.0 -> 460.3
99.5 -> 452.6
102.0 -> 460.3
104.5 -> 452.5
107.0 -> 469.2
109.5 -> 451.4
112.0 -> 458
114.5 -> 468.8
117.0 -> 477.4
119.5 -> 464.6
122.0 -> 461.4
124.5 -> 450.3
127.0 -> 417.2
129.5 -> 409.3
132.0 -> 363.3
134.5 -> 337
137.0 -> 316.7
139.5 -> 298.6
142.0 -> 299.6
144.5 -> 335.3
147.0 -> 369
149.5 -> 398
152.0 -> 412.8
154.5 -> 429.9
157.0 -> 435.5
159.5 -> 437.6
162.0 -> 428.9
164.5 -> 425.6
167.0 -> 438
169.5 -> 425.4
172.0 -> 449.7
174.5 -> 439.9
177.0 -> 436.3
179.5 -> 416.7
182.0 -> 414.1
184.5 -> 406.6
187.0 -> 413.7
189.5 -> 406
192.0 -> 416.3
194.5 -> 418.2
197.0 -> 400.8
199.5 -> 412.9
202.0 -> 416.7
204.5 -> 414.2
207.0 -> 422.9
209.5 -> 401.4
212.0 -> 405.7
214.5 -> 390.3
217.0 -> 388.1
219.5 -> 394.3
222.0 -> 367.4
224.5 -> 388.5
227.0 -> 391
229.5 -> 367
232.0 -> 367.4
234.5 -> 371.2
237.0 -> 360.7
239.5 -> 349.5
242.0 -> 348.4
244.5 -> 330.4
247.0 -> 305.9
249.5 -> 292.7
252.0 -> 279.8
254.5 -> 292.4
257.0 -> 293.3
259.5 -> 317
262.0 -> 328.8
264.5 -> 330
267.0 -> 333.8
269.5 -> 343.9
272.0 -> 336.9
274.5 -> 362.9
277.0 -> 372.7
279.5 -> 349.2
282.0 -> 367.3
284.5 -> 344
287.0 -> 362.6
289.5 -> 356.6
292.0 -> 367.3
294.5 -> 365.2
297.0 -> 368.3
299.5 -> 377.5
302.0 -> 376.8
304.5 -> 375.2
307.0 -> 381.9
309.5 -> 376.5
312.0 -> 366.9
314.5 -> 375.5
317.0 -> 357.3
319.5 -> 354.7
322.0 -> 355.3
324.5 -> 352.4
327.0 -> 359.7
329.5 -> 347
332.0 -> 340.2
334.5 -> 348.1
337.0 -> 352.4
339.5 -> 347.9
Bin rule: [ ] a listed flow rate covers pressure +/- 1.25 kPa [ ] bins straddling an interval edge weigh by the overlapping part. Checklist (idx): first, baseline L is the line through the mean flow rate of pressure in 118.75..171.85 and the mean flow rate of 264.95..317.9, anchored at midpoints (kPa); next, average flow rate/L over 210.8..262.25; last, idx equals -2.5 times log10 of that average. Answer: 0.080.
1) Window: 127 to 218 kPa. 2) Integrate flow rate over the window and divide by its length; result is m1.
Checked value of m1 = 401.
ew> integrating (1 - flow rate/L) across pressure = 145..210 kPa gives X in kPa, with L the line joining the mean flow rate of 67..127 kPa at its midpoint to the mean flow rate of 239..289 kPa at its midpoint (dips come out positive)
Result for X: -1.8 kPa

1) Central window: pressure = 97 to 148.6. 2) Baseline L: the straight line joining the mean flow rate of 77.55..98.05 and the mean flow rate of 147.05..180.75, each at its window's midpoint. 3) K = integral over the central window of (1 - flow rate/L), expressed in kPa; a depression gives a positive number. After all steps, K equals 5.8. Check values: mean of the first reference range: 493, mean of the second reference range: 427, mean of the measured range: 412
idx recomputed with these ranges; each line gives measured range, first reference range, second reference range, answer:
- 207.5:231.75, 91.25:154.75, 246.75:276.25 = -0.12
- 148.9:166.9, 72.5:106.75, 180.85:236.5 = 0.03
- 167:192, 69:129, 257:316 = 0.00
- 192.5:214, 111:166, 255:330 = -0.08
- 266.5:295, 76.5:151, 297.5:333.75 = 0.06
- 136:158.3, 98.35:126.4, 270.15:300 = 0.20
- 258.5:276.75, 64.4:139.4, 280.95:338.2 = 0.13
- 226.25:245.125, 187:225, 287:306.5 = 0.09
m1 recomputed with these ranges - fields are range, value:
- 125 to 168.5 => 387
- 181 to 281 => 367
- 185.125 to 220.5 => 407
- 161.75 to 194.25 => 424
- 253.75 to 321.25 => 354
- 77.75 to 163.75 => 433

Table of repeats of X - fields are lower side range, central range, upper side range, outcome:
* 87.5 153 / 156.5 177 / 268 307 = -1.51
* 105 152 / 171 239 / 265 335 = -3.18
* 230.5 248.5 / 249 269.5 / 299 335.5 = 2.33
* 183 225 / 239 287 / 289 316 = 6.68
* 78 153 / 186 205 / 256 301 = -1.01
